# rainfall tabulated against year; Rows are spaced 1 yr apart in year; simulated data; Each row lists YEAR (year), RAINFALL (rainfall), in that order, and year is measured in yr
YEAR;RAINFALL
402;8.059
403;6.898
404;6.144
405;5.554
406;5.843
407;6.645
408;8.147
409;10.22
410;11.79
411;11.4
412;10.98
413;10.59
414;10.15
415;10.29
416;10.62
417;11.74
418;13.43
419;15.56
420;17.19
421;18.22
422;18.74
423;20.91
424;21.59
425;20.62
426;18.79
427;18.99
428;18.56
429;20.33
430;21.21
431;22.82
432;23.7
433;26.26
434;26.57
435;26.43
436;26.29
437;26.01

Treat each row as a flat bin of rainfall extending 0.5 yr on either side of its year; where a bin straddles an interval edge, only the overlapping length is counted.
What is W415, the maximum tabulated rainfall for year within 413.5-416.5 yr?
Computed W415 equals 10.62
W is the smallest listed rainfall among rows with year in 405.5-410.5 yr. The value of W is 5.843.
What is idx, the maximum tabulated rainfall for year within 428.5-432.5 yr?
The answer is 23.7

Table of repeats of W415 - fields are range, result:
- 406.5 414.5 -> 11.79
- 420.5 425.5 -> 21.59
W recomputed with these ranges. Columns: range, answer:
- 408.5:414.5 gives 10.15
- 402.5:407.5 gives 5.554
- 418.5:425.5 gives 15.56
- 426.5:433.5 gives 18.56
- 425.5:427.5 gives 18.79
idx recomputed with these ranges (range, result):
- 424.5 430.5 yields 21.21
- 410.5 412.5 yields 11.4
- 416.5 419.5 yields 15.56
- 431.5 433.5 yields 26.26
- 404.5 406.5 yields 5.843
